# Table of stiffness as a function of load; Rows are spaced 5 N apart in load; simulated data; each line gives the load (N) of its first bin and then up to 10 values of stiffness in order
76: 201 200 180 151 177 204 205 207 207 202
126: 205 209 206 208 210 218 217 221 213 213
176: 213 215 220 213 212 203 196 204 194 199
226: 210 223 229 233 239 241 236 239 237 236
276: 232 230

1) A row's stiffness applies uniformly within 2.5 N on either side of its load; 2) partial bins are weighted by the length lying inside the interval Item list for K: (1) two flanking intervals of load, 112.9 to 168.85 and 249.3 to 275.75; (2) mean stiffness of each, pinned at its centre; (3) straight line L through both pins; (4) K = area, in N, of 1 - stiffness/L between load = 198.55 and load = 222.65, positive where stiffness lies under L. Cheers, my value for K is 2.84 N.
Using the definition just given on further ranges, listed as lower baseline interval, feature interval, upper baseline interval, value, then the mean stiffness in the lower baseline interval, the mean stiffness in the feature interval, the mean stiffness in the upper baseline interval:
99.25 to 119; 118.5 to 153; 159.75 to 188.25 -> 0.3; 206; 208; 216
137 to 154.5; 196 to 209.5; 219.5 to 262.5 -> 1.2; 212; 202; 228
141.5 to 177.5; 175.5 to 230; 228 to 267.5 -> 4.1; 215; 207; 234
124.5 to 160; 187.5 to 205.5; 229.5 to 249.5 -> 1.1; 211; 208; 232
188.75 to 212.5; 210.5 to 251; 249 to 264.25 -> 0.9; 206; 219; 239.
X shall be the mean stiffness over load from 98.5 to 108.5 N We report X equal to 204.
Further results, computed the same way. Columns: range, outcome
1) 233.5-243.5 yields 231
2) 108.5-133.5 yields 206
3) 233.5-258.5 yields 236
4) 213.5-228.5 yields 201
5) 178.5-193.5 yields 216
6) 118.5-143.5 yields 206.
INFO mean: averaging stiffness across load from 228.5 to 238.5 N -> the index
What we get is 226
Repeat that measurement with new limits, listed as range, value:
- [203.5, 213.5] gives 200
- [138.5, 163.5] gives 215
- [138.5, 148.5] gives 209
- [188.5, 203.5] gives 209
